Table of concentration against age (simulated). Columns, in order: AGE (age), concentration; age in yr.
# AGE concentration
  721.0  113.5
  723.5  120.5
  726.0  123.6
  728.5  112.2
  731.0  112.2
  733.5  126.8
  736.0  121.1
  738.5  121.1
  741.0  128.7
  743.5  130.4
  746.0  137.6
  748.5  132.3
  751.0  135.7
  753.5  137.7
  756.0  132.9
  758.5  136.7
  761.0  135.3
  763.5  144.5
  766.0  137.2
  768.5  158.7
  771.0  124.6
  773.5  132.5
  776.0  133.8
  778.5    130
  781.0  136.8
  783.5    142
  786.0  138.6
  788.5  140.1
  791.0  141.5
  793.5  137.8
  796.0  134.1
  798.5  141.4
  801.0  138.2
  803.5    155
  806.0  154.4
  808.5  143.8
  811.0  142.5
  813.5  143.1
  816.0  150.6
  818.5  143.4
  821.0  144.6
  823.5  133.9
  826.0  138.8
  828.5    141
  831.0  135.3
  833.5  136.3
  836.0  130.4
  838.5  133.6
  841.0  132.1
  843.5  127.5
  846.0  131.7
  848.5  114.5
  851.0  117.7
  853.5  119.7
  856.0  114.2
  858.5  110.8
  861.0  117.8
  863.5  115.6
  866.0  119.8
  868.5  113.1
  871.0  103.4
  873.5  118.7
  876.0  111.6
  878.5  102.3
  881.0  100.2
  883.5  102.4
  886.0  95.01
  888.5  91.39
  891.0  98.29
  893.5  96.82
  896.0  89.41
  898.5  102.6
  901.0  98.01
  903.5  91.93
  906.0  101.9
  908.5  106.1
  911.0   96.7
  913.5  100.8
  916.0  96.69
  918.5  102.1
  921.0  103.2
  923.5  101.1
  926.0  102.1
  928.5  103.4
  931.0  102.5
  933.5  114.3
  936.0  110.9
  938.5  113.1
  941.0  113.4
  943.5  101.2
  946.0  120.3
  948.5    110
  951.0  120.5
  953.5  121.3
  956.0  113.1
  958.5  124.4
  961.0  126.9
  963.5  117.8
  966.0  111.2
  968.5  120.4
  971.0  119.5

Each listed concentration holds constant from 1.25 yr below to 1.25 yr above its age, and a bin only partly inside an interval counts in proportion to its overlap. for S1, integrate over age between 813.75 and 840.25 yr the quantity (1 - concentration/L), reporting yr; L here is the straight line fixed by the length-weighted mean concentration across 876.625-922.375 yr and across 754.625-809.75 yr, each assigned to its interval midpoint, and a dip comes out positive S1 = -3.2 yr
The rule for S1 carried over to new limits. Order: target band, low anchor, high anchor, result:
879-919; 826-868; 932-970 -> 7.41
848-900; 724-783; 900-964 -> 3.85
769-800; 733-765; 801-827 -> 0.57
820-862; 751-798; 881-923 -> -3.91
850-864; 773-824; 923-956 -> 1.36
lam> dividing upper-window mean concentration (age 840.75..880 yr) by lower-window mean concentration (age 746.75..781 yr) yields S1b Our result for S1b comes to 0.85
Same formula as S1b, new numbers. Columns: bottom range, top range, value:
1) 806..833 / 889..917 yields 0.69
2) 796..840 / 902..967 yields 0.77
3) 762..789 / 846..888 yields 0.81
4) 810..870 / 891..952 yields 0.80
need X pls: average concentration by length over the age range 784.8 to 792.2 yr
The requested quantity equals 140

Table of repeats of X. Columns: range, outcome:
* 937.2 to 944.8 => 109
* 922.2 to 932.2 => 102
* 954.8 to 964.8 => 121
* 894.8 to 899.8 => 96.1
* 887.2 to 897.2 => 94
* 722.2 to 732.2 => 117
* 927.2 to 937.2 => 108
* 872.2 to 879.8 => 111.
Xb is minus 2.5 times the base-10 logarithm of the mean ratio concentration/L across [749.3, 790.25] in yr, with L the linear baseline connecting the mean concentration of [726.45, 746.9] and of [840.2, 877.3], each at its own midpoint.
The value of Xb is -0.13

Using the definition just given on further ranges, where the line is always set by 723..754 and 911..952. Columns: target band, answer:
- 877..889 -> 0.13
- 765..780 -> -0.11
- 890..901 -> 0.14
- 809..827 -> -0.20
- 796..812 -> -0.21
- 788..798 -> -0.15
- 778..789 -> -0.14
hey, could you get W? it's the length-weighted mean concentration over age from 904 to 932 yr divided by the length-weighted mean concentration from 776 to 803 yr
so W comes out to 0.73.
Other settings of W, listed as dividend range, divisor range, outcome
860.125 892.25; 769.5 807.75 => 0.77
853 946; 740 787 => 0.77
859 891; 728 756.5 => 0.84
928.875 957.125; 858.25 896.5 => 1.07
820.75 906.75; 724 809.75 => 0.85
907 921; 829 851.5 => 0.78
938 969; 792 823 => 0.81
